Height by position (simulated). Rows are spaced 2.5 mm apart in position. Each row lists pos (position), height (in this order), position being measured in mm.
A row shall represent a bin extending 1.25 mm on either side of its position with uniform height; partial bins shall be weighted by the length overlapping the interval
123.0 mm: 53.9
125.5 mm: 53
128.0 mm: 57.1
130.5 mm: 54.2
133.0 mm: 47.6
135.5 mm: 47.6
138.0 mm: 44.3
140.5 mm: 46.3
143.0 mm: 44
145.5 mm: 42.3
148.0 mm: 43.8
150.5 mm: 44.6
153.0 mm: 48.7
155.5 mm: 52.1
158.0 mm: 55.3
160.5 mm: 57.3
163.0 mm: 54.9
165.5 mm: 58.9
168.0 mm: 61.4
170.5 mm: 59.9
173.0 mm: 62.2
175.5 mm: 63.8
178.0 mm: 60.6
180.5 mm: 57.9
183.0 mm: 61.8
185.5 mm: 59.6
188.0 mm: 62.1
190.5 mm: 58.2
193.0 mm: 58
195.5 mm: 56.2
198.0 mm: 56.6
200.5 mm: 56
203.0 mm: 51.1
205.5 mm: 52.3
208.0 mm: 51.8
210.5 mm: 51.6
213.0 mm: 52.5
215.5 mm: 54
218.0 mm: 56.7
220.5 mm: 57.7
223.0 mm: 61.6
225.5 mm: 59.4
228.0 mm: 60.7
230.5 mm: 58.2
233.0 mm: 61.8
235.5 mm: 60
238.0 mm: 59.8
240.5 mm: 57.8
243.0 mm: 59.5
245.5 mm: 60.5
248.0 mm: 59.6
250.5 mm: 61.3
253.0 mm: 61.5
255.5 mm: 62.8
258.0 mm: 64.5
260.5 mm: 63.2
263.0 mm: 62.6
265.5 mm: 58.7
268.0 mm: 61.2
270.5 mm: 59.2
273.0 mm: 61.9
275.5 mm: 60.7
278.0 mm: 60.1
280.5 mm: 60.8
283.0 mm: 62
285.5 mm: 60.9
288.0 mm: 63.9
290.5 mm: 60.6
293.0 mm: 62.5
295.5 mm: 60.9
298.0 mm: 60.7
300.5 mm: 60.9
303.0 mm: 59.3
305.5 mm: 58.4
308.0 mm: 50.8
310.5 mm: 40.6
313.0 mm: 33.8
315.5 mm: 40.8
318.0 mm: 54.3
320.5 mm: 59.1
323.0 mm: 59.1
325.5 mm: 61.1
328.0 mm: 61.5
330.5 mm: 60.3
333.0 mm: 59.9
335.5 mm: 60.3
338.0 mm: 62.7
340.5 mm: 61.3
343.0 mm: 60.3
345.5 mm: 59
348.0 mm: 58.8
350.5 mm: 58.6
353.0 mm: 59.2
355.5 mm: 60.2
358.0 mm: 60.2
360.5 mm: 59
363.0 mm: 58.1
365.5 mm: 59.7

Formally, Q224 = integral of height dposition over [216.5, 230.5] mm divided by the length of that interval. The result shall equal 59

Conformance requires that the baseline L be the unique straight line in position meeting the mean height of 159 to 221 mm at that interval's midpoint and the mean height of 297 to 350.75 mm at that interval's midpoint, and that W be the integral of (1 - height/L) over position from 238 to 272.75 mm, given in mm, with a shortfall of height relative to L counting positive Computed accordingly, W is -2.5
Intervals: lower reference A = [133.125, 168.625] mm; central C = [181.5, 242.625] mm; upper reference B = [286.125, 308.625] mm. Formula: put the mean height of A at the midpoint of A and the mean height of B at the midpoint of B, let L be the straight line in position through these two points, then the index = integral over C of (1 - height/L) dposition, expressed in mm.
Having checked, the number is -3.7 mm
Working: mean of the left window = 49.8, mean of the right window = 60.1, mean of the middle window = 57.3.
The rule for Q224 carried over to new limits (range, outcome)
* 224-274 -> 60.7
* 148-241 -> 56.9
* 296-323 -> 52.5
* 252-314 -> 59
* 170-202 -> 59.4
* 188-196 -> 58.3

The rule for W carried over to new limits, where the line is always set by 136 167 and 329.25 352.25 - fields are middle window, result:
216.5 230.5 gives -1.45 mm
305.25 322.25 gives 3.08 mm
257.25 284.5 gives -2.49 mm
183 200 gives -2.27 mm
